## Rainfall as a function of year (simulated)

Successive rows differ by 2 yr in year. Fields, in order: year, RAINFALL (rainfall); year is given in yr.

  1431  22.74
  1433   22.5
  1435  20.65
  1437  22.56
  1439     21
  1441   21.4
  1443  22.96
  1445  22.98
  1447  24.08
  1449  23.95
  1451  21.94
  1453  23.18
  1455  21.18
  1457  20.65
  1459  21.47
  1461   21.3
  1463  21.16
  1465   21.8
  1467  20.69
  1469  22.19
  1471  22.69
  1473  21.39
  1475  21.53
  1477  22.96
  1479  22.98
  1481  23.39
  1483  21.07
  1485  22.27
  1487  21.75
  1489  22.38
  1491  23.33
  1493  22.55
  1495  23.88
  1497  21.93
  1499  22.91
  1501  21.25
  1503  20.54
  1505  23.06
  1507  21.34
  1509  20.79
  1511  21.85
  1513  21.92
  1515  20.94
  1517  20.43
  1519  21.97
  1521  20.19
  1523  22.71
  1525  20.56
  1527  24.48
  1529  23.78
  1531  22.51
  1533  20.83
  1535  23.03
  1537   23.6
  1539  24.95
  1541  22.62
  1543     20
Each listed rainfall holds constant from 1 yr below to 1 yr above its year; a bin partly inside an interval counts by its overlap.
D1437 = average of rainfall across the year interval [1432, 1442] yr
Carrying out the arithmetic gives 21.6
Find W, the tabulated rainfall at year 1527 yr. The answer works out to 24.48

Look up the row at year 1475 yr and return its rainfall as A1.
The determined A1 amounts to 21.53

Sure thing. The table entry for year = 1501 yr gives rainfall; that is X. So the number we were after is 21.25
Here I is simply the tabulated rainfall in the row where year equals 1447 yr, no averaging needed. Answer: 24.08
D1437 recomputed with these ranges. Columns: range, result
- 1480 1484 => 22.2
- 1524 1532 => 22.8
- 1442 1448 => 23.3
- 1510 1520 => 21.4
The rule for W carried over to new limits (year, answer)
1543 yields 20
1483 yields 21.07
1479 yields 22.98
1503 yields 20.54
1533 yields 20.83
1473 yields 21.39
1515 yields 20.94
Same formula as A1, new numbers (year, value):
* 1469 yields 22.19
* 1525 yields 20.56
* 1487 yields 21.75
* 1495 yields 23.88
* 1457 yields 20.65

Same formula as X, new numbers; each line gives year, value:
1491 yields 23.33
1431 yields 22.74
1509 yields 20.79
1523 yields 22.71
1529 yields 23.78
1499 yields 22.91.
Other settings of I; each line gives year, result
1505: 23.06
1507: 21.34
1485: 22.27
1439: 21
